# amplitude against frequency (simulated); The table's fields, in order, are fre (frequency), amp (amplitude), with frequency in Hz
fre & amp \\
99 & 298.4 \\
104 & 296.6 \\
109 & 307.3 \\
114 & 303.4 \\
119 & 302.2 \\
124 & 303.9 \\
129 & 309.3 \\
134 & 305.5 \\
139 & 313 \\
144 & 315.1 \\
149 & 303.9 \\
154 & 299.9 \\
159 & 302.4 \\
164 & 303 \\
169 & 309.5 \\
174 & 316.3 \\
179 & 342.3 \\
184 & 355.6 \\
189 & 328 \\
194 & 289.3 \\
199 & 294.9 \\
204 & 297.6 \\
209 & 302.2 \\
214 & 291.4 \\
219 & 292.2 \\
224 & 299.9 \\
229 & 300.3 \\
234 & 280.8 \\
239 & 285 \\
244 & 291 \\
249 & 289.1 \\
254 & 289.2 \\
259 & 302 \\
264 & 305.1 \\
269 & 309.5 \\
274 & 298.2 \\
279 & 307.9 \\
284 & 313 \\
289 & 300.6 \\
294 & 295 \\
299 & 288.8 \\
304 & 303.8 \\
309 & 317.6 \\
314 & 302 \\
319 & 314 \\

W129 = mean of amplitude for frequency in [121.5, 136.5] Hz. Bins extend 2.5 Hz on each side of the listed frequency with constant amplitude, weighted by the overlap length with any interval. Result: 306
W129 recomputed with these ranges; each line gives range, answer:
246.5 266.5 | 296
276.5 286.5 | 310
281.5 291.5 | 307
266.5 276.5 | 304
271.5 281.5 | 303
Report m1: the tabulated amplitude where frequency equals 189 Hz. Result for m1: 328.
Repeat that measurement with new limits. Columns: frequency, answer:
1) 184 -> 355.6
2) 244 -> 291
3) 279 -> 307.9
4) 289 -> 300.6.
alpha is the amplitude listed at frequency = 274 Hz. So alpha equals 298.2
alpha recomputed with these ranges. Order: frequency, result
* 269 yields 309.5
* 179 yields 342.3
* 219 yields 292.2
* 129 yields 309.3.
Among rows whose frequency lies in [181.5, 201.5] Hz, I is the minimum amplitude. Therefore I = 289.3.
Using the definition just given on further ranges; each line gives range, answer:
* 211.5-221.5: 291.4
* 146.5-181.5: 299.9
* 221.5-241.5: 280.8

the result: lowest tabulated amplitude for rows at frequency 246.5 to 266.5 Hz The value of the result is 289.1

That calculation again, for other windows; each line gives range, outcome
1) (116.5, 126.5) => 302.2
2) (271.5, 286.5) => 298.2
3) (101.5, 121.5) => 296.6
